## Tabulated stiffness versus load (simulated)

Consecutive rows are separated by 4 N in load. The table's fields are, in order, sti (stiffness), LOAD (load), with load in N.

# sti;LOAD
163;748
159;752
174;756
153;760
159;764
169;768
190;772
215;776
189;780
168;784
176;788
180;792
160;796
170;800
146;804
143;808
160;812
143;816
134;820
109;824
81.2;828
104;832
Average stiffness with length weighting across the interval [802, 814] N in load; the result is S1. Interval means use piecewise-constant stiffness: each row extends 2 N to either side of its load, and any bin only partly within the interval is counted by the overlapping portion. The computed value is 150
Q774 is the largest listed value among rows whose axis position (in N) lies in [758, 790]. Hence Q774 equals 215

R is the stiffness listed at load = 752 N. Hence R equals 159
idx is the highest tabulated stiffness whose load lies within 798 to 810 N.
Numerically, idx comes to 170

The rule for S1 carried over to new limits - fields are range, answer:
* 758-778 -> 177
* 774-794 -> 186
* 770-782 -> 198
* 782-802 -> 171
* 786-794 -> 178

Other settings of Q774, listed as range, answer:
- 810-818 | 160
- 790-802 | 180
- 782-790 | 176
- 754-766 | 174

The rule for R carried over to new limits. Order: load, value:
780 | 189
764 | 159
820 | 134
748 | 163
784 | 168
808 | 143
